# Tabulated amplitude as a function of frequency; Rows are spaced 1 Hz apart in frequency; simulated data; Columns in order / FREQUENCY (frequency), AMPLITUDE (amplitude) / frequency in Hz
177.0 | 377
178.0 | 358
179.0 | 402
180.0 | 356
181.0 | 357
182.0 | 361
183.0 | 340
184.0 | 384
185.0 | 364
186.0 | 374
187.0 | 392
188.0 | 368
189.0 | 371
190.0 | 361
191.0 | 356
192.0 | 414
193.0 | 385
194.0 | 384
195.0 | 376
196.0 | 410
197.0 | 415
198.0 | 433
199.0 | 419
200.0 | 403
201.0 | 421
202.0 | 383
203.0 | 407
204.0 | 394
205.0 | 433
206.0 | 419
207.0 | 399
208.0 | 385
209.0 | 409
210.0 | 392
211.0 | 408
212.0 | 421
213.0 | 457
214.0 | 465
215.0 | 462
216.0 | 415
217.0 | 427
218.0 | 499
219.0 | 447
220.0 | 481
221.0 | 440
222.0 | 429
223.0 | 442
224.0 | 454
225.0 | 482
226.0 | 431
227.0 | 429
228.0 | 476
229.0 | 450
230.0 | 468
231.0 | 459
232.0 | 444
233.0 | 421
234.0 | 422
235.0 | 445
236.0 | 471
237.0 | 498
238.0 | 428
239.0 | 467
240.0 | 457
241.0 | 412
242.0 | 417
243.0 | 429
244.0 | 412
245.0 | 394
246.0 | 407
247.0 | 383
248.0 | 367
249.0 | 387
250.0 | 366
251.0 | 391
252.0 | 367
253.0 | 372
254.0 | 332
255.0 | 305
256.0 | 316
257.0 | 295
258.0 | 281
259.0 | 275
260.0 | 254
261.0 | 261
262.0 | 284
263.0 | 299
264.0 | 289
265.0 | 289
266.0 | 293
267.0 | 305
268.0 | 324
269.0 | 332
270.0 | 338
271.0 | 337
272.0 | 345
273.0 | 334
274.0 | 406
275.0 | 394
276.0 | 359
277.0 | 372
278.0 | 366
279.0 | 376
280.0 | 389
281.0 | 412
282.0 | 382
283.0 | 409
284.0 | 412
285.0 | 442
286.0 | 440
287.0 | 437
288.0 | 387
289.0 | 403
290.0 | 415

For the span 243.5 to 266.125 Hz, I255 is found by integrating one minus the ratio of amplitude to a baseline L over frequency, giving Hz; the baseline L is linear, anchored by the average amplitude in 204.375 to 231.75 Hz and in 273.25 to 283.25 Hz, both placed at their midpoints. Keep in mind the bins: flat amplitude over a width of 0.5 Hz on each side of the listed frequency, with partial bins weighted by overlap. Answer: 4.2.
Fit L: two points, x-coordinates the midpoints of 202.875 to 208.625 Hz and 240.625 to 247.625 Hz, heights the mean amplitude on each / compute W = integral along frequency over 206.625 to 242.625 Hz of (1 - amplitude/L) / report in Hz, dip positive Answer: -3.14 Hz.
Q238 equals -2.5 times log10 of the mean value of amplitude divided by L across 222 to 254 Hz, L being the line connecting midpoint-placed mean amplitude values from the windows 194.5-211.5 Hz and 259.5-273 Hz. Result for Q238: -0.211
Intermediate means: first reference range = 406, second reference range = 305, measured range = 426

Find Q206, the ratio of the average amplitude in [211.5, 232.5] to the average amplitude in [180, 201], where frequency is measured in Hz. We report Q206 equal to 1.18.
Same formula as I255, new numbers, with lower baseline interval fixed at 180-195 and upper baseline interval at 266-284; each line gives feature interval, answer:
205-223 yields -3.1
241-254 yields -0.8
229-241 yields -2.7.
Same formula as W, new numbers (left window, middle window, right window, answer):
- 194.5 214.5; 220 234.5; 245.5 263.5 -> -2.8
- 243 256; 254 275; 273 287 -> 4.0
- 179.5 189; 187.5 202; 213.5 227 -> -0.1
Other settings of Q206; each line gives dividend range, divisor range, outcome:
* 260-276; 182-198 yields 0.84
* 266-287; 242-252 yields 0.95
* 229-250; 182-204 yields 1.10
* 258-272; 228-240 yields 0.66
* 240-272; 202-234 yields 0.78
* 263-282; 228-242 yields 0.77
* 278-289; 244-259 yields 1.15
